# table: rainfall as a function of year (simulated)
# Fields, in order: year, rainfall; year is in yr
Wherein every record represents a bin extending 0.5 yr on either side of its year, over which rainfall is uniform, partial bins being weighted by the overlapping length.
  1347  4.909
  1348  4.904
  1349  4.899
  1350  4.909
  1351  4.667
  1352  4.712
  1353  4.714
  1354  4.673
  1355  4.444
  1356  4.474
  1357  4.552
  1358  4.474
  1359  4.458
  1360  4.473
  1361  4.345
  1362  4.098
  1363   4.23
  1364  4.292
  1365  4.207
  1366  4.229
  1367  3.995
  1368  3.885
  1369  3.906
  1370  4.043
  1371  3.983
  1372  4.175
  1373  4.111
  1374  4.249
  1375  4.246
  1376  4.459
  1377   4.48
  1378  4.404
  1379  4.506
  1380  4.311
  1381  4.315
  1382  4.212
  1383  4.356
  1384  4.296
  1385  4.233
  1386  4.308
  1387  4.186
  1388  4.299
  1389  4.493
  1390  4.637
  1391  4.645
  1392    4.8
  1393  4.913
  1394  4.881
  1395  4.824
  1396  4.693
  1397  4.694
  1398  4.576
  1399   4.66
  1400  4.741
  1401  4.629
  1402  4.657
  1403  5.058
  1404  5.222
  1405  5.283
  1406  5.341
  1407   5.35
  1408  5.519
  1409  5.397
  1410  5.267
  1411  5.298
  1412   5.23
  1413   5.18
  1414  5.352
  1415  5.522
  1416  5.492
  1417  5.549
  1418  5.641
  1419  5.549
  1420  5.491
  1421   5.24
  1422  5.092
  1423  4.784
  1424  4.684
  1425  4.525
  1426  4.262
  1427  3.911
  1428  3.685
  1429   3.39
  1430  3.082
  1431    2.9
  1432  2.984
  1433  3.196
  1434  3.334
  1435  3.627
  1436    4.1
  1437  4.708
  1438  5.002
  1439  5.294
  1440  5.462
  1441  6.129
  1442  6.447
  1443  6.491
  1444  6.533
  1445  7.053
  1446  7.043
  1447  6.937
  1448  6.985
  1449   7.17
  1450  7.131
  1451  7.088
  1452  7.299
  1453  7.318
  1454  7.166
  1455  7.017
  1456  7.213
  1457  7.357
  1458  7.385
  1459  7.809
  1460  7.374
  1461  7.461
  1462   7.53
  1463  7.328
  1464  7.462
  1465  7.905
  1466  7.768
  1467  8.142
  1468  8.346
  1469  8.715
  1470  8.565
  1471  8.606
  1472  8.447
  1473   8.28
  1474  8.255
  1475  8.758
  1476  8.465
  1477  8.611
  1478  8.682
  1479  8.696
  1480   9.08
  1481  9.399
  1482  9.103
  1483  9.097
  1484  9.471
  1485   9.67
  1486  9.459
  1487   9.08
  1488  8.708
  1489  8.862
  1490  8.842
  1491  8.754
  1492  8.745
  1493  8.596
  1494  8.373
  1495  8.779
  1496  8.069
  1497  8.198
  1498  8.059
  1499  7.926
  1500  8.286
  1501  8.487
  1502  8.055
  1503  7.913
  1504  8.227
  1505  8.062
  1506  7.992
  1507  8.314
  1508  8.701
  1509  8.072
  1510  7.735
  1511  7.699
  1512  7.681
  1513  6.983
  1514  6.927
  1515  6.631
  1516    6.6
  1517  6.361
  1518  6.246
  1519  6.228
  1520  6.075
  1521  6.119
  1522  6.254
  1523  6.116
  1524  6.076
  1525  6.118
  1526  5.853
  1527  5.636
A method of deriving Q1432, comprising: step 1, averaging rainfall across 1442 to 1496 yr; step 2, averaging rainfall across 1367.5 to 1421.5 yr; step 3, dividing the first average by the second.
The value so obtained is 1.7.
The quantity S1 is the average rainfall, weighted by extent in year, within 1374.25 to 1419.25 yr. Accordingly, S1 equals 4.83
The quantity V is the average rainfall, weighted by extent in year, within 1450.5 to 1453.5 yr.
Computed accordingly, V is 7.23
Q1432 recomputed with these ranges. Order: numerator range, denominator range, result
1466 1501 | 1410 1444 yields 1.81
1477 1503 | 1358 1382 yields 2.06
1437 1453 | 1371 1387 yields 1.51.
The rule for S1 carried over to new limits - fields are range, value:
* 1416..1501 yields 6.99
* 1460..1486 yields 8.47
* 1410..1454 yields 5.3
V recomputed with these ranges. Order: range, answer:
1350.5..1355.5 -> 4.64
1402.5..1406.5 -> 5.23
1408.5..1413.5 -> 5.27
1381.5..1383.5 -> 4.28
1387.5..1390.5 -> 4.48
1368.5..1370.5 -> 3.97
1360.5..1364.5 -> 4.24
